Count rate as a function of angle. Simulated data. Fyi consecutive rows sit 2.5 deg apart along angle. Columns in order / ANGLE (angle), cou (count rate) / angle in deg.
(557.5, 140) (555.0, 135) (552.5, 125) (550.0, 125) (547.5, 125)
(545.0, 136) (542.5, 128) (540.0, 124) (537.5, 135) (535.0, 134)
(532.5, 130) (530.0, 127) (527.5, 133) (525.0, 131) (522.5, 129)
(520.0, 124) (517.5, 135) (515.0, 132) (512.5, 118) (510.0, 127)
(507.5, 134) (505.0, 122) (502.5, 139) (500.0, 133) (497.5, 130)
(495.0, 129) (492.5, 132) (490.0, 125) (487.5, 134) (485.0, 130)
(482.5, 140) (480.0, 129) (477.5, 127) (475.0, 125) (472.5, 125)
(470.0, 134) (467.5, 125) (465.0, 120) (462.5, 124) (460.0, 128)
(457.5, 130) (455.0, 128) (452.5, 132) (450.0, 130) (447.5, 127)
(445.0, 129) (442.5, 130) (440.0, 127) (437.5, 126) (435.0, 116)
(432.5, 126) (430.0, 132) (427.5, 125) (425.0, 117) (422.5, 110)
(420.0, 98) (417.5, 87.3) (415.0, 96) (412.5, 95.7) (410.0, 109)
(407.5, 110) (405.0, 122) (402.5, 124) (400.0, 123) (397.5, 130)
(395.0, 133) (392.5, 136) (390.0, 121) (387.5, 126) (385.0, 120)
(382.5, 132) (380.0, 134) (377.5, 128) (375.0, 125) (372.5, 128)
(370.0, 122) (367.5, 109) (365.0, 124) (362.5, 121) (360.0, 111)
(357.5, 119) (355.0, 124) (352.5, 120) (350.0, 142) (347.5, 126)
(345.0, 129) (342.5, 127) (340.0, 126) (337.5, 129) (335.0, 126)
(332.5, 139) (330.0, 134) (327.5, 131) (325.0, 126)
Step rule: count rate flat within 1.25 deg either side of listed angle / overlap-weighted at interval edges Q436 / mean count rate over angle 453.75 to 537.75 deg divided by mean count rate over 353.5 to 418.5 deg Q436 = 1.1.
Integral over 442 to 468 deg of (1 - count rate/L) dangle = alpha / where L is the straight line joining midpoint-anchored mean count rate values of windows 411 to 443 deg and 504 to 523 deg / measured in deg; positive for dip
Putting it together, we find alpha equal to -2.0 deg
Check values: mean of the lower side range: 114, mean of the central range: 128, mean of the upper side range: 128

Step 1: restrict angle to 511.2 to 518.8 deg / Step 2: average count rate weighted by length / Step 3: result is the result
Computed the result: 128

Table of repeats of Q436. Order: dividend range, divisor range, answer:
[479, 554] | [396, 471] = 1.08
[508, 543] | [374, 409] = 1.03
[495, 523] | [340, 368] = 1.05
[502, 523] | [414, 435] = 1.15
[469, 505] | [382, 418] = 1.11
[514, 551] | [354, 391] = 1.06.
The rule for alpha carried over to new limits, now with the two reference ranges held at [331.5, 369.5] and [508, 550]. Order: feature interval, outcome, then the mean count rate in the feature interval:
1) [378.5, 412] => 0.5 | 124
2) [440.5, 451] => -0.1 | 129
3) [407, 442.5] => 3.8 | 113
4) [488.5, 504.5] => -0.3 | 131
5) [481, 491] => -0.3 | 132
